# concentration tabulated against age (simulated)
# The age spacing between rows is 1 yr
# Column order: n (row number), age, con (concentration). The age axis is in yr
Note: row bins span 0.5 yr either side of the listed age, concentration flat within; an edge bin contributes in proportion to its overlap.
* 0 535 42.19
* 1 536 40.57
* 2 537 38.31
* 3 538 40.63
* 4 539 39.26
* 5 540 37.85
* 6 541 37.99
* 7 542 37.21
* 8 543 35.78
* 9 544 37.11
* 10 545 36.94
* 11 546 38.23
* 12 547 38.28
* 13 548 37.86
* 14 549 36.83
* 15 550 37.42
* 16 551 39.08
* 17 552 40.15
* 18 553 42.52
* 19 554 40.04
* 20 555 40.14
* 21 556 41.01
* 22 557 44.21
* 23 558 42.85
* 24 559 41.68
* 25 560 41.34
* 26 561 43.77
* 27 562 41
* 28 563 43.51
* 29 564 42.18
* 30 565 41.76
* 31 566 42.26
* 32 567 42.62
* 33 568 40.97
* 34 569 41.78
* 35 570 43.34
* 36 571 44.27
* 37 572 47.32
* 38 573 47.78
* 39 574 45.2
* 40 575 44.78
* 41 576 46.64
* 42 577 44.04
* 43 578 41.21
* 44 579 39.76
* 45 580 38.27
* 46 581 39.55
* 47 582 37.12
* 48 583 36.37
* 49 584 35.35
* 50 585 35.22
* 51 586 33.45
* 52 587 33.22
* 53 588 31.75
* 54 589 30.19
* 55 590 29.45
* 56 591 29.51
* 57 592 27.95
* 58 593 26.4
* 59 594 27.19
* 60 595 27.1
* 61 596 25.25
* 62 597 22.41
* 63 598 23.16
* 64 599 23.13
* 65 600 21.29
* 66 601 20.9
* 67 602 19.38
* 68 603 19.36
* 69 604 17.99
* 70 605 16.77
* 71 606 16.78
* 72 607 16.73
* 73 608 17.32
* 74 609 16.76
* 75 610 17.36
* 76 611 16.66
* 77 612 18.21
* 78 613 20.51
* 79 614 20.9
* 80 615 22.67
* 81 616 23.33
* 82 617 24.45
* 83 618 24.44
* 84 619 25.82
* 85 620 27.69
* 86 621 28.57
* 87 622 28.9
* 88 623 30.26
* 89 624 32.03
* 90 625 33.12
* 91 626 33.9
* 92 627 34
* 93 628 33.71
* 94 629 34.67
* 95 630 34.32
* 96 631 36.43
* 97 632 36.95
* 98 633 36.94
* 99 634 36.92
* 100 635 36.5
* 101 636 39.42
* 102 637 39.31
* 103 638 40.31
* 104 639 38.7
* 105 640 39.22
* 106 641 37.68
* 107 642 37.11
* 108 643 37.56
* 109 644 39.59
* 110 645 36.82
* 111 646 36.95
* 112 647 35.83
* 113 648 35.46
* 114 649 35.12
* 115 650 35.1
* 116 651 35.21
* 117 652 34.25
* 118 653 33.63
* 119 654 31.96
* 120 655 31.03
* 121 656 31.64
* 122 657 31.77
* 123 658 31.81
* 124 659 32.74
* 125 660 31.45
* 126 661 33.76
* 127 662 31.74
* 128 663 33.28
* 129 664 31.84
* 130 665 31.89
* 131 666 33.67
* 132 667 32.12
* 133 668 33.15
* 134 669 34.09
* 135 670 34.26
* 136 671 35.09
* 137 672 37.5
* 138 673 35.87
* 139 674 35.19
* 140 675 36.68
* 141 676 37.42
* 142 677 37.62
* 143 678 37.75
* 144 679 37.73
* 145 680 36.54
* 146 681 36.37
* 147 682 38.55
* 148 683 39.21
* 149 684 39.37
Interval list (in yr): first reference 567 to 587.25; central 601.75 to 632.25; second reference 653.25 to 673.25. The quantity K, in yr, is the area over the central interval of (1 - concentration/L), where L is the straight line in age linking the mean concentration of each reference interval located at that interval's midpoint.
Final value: 9.81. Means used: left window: 40.9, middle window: 25.1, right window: 33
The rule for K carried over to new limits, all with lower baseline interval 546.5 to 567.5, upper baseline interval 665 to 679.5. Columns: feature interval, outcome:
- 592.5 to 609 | 7.52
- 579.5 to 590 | 1.29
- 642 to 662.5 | 1.23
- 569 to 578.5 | -1.09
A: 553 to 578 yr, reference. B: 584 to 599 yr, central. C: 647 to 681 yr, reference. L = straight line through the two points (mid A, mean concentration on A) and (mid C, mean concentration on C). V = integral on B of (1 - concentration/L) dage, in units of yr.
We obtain 4.4 yr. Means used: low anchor 43.1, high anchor 34.2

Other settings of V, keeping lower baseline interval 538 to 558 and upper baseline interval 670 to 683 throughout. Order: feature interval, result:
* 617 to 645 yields 2.3 yr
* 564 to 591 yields -0.8 yr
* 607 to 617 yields 4.9 yr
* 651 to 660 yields 1.1 yr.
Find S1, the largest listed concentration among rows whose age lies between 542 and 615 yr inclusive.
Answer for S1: 47.78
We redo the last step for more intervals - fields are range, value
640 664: 39.59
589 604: 30.19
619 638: 40.31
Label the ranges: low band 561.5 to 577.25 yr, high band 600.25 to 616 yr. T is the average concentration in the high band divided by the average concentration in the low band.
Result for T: 0.43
